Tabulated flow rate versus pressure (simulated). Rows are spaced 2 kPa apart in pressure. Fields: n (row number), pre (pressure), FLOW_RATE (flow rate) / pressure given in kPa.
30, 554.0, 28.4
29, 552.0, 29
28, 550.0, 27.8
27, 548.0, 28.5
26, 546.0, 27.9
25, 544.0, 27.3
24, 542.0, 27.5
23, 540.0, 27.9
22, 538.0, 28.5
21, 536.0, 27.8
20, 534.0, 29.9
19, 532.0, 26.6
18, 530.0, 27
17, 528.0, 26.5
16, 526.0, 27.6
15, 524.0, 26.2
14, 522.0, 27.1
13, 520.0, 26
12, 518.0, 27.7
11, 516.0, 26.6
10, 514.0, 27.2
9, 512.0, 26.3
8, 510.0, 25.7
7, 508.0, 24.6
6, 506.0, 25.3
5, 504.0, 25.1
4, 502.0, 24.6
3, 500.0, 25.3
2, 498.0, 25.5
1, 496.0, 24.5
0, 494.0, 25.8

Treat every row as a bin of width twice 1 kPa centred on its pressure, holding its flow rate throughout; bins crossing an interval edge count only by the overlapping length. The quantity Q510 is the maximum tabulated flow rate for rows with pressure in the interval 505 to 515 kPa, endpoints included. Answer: 27.2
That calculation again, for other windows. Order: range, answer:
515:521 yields 27.7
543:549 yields 28.5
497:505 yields 25.5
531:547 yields 29.9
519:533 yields 27.6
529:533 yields 27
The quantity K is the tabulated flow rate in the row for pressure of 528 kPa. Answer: 26.5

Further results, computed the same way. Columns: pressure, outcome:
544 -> 27.3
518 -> 27.7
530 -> 27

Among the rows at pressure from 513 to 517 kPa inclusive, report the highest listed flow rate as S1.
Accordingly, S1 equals 27.2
